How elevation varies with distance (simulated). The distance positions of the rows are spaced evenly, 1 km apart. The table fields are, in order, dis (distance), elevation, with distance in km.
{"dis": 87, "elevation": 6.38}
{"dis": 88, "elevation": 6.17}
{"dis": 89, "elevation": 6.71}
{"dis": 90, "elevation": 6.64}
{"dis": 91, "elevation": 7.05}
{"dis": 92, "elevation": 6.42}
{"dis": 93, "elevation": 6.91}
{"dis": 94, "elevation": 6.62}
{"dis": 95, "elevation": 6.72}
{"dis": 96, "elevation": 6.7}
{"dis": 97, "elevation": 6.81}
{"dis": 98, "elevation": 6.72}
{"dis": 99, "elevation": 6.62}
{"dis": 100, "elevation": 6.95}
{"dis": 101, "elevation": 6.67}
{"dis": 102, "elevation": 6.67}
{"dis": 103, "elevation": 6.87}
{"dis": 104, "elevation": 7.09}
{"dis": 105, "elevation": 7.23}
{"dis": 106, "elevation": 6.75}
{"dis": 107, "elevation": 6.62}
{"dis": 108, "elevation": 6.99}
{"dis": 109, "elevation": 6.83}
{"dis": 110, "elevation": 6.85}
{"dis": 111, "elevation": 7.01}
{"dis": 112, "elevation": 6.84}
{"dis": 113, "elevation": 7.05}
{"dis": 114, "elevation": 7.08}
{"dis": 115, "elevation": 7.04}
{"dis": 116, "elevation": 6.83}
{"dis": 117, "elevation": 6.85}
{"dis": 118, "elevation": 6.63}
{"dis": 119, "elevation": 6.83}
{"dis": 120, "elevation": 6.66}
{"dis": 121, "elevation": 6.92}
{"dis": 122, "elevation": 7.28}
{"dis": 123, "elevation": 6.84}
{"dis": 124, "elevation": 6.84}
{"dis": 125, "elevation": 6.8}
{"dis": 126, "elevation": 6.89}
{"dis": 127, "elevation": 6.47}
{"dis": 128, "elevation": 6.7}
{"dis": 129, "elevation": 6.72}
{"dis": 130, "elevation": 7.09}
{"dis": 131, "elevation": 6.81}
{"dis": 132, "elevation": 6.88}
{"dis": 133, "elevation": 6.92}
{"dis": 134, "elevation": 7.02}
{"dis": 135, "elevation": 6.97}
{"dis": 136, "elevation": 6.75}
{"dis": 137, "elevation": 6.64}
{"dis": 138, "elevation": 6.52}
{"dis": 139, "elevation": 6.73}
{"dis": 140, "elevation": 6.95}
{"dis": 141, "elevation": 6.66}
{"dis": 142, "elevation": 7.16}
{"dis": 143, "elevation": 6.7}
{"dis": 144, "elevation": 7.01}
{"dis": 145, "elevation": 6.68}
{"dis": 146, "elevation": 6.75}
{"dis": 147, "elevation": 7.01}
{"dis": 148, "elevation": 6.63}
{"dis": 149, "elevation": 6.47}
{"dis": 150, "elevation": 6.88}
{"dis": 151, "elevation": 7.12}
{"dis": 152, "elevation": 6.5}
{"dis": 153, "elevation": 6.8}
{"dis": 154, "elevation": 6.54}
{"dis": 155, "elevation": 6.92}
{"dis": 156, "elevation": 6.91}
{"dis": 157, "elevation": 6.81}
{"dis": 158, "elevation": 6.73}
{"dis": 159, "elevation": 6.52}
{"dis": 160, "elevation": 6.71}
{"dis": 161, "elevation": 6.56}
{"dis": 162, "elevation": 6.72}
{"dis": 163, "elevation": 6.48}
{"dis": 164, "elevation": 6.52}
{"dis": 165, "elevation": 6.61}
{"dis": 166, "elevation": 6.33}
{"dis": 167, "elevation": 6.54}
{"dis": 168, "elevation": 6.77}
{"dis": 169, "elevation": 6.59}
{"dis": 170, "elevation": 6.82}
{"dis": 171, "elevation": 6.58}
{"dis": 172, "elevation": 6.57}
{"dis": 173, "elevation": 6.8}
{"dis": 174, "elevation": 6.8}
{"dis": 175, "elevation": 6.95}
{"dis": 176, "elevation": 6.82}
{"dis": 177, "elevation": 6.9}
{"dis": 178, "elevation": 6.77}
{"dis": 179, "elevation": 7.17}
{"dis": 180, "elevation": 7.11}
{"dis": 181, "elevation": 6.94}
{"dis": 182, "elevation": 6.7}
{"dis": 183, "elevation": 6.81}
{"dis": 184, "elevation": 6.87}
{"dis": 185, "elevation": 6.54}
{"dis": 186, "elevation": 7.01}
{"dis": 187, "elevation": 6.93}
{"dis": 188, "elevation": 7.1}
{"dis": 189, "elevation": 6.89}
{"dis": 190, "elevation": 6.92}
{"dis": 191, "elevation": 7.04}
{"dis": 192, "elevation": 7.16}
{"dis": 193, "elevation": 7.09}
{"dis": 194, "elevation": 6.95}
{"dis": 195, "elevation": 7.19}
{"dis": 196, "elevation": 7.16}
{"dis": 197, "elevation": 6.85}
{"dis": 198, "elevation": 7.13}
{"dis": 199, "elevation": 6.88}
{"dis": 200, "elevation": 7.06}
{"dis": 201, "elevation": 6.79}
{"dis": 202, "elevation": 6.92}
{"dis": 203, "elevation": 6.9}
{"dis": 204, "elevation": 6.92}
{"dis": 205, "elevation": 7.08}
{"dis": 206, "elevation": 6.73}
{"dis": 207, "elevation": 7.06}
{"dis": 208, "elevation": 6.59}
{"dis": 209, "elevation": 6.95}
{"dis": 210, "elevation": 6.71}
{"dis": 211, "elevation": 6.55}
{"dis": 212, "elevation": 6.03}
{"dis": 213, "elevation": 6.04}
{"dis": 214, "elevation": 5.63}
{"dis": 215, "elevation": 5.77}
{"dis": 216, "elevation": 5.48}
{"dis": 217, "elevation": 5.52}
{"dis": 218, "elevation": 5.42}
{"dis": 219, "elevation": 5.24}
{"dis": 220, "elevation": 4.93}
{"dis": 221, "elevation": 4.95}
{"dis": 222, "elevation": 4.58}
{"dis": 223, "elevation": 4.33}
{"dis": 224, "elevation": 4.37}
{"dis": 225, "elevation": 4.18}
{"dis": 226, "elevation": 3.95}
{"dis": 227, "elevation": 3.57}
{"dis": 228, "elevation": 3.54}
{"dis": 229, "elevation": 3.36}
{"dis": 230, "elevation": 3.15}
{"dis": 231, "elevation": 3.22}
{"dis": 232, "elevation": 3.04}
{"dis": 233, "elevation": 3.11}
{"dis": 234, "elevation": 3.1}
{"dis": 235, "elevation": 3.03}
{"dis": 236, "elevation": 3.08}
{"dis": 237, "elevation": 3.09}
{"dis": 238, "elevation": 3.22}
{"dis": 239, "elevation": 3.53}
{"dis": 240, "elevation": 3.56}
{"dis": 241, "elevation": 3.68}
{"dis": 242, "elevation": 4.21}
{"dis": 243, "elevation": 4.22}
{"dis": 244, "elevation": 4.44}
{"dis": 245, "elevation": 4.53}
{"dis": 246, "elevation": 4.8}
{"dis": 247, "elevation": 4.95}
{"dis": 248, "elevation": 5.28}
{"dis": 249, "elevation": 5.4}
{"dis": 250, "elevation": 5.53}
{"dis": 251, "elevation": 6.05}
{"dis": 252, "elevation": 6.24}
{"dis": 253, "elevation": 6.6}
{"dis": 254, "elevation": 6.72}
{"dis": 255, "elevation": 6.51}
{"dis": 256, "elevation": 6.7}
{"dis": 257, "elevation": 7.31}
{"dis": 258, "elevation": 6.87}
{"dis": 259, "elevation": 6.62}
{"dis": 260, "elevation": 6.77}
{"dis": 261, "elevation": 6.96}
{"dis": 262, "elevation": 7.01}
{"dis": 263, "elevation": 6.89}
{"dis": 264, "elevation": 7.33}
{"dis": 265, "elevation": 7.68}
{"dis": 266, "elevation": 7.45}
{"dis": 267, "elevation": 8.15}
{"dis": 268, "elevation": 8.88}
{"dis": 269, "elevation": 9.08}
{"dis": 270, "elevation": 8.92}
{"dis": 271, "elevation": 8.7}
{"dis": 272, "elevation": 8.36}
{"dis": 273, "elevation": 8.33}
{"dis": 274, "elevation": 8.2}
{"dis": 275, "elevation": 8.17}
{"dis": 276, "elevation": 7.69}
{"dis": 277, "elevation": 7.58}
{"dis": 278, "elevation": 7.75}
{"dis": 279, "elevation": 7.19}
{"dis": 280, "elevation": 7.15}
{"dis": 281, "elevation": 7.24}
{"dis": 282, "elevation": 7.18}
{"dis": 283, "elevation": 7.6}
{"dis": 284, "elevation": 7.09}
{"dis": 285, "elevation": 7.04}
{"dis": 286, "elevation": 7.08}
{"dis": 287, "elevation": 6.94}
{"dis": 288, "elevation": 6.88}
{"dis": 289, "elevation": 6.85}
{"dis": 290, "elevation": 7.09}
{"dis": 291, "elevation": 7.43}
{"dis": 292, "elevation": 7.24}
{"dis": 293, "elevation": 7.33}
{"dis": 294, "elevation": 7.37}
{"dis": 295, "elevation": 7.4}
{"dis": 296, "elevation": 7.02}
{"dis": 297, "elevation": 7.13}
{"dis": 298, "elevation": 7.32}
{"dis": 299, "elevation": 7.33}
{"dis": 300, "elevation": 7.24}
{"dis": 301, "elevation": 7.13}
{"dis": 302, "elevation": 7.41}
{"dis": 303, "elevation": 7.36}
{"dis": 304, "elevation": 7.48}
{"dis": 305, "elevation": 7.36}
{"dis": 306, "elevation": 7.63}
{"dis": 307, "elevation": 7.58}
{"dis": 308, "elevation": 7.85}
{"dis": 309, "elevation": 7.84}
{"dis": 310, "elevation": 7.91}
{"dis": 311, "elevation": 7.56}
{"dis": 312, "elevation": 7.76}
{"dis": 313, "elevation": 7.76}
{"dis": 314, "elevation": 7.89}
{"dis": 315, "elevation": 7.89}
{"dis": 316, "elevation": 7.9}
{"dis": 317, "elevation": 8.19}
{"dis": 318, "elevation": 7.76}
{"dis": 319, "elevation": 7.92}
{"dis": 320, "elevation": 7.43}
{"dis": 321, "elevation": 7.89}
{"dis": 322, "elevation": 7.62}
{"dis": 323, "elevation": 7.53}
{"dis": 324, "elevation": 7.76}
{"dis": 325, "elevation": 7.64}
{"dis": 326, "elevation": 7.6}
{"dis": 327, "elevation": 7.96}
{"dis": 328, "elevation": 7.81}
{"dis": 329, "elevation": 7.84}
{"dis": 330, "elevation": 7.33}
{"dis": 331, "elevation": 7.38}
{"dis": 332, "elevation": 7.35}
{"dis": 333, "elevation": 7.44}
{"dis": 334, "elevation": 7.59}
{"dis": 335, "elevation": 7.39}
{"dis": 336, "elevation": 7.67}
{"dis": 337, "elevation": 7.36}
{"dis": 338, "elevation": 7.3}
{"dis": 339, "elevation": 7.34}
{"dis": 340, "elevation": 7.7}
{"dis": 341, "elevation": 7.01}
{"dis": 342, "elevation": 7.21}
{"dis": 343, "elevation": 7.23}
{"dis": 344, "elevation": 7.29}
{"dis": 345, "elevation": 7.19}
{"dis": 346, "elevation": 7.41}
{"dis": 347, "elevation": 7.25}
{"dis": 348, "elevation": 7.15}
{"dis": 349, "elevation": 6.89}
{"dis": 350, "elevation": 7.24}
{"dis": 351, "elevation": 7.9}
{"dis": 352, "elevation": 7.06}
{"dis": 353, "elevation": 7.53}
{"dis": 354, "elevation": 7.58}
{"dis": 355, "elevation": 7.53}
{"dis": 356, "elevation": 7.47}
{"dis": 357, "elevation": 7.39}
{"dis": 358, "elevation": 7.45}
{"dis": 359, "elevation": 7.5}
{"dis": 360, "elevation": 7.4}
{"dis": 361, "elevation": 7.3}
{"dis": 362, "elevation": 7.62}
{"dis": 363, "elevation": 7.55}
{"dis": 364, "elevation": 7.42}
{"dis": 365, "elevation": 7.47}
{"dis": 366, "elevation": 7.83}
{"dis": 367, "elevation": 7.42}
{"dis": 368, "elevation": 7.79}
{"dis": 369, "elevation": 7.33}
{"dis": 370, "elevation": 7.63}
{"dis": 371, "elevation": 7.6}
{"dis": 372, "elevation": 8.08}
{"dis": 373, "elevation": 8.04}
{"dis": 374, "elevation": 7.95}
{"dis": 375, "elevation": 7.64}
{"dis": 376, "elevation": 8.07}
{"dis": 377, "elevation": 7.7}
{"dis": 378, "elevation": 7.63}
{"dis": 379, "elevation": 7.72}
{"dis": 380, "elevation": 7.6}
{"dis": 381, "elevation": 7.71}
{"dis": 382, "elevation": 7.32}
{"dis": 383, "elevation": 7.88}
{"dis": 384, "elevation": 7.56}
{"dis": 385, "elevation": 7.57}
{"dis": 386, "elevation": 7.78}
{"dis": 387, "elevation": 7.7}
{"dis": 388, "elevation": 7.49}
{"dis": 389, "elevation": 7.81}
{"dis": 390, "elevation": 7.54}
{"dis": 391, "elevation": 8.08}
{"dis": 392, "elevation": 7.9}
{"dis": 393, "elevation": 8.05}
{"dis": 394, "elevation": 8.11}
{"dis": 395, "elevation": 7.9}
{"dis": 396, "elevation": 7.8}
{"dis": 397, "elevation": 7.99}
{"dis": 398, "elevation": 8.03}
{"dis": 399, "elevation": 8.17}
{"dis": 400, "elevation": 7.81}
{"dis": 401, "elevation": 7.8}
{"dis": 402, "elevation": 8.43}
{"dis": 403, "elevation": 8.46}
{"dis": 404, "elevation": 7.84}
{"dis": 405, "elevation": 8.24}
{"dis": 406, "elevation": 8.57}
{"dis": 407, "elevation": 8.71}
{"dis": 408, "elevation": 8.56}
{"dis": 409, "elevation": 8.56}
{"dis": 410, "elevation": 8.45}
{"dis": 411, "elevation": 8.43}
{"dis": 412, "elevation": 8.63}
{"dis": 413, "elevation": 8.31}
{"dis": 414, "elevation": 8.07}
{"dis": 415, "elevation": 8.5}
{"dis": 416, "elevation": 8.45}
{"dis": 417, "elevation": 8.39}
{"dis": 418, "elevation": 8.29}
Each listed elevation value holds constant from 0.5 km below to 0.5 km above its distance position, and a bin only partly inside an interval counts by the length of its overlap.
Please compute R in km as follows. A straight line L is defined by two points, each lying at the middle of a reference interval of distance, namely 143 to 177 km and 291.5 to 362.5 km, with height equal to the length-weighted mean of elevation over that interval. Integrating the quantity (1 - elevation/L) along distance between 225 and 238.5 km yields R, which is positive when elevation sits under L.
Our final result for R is 7.18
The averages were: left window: 6.71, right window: 7.49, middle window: 3.3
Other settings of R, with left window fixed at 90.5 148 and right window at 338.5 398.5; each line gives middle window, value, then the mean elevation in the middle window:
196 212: 0.5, 6.86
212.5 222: 2.3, 5.4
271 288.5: -0.5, 7.53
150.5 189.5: 1.3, 6.76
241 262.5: 4.2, 5.84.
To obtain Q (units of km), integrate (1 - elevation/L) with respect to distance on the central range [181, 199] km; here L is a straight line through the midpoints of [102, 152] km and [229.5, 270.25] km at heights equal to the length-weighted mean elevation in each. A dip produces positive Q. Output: -2.3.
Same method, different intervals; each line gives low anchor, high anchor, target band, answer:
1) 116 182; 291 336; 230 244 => 7.4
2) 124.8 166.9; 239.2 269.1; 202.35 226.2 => 2.2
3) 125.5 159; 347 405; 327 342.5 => 0.1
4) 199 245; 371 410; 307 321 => -2.6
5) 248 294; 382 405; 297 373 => 0.6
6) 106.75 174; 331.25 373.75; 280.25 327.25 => -1.1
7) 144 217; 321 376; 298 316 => -0.7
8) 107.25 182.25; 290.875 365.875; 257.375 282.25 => -1.4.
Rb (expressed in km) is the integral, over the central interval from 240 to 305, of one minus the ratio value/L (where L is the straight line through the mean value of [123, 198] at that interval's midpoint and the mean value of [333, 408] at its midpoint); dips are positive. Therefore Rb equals 3.2 km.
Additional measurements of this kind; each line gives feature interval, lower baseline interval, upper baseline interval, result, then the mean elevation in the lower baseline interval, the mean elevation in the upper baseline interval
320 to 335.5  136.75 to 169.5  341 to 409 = -0.23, 6.71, 7.7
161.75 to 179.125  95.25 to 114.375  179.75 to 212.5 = 0.47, 6.86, 6.89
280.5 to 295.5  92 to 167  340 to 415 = 0.45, 6.79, 7.75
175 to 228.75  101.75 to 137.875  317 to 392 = 6.30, 6.87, 7.56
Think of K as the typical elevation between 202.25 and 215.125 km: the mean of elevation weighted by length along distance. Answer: 6.57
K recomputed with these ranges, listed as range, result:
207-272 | 5.49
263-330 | 7.62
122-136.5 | 6.85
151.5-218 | 6.71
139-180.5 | 6.75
